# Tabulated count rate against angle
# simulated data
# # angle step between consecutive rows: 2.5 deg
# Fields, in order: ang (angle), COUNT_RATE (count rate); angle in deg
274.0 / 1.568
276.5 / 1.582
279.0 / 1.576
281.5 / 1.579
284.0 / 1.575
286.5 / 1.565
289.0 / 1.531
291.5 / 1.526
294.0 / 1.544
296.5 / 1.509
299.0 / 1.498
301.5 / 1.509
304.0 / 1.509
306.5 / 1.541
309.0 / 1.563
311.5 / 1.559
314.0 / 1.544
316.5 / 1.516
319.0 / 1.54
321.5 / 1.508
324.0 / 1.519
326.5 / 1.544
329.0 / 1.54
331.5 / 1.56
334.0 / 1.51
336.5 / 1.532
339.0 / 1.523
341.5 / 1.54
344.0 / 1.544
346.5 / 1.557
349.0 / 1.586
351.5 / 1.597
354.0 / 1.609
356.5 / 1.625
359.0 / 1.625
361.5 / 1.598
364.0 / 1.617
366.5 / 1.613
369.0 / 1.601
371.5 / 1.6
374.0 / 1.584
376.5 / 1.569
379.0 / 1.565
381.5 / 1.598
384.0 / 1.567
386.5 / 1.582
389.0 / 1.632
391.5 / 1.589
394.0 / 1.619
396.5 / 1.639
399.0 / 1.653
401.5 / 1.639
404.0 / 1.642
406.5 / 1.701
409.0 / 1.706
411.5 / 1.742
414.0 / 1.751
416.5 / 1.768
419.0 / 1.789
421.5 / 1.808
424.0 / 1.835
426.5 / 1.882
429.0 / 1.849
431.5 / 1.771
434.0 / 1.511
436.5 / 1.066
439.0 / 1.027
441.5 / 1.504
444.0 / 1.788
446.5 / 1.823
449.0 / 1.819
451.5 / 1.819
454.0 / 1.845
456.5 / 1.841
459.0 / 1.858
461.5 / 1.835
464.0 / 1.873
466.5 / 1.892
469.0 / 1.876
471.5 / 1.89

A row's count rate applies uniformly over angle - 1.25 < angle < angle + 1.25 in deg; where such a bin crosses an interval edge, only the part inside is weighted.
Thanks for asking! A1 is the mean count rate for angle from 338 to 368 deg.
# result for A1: 1.59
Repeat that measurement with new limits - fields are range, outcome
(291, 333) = 1.53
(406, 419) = 1.74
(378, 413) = 1.64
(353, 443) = 1.62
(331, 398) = 1.59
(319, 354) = 1.55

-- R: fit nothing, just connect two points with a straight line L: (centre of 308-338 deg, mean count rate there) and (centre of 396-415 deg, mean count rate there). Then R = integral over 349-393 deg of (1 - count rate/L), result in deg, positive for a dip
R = 0.7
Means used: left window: 1.54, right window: 1.69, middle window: 1.6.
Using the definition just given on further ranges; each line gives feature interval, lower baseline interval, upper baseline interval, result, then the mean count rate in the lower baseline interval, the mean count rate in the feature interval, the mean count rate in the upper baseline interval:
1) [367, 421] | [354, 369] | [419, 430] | 2.59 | 1.61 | 1.65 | 1.84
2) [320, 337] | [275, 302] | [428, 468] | 0.57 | 1.55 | 1.53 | 1.7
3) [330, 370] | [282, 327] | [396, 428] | 1.08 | 1.53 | 1.58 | 1.74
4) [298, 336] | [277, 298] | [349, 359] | 1.11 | 1.55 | 1.53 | 1.61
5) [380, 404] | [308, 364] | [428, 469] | 0.21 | 1.56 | 1.61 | 1.7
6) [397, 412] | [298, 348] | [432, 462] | -0.65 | 1.53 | 1.68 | 1.64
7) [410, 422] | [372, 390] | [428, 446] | -1.79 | 1.59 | 1.77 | 1.51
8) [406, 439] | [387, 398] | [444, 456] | 0.80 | 1.62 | 1.68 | 1.82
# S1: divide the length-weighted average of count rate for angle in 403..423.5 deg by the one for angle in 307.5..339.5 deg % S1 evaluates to 1.14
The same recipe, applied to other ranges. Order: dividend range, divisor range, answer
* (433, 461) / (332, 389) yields 1.03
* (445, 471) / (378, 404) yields 1.15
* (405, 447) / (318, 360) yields 1.07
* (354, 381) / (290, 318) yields 1.05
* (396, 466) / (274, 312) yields 1.11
